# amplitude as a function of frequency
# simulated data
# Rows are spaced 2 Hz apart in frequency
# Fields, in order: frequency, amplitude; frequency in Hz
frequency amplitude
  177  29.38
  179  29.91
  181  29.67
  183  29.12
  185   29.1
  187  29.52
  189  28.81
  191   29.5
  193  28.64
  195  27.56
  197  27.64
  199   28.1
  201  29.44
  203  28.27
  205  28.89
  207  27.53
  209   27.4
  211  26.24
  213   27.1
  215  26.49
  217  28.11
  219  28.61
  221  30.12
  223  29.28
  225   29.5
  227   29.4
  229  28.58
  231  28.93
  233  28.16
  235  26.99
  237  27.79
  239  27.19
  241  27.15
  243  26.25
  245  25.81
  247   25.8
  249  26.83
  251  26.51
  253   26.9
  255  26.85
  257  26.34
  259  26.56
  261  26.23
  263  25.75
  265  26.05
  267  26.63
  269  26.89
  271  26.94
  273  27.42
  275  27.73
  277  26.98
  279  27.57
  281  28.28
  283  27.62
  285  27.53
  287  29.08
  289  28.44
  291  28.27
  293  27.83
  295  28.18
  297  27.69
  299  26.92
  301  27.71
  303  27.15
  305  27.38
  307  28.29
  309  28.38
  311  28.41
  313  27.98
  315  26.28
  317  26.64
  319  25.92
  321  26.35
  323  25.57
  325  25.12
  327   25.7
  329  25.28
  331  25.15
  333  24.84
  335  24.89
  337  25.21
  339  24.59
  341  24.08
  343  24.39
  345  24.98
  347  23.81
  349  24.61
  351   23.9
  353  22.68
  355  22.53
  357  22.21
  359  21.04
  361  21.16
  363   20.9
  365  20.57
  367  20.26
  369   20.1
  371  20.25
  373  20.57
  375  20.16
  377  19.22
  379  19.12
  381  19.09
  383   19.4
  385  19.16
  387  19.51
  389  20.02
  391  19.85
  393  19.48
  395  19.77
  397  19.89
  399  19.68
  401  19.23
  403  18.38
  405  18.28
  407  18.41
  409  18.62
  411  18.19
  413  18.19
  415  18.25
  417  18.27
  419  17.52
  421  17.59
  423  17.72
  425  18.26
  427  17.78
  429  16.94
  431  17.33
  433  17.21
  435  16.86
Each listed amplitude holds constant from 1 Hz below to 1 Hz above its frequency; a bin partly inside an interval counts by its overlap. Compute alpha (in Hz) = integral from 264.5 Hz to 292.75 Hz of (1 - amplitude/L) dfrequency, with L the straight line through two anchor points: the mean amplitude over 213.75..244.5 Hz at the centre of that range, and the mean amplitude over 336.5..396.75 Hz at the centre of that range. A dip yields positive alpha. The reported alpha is -2.1 Hz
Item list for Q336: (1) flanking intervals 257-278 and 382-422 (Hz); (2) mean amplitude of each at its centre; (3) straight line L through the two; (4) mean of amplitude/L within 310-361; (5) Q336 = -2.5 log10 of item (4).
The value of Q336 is -0.093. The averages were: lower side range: 26.7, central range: 24.8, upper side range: 18.9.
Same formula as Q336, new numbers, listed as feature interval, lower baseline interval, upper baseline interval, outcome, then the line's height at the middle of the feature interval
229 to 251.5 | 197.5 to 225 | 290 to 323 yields 0.03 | 27.9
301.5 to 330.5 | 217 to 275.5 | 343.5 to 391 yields -0.13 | 23.8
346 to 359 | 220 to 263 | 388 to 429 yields -0.07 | 21.6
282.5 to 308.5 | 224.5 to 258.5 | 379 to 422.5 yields -0.14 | 24.5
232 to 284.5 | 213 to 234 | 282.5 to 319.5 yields 0.05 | 28.2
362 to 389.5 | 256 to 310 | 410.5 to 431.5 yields 0.06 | 21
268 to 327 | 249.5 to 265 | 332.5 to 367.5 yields -0.10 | 25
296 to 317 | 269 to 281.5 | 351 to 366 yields -0.09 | 25.3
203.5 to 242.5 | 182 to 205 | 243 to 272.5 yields -0.02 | 27.7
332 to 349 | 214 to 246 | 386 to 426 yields -0.11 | 22.2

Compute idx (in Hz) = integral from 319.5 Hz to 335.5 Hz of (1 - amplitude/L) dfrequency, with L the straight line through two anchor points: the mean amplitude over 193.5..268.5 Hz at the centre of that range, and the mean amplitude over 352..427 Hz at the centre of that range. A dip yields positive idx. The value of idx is -1.9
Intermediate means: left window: 27.5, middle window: 25.4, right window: 19.5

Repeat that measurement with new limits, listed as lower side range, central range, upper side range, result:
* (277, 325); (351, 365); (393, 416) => 0.56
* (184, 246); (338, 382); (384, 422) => -1.70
